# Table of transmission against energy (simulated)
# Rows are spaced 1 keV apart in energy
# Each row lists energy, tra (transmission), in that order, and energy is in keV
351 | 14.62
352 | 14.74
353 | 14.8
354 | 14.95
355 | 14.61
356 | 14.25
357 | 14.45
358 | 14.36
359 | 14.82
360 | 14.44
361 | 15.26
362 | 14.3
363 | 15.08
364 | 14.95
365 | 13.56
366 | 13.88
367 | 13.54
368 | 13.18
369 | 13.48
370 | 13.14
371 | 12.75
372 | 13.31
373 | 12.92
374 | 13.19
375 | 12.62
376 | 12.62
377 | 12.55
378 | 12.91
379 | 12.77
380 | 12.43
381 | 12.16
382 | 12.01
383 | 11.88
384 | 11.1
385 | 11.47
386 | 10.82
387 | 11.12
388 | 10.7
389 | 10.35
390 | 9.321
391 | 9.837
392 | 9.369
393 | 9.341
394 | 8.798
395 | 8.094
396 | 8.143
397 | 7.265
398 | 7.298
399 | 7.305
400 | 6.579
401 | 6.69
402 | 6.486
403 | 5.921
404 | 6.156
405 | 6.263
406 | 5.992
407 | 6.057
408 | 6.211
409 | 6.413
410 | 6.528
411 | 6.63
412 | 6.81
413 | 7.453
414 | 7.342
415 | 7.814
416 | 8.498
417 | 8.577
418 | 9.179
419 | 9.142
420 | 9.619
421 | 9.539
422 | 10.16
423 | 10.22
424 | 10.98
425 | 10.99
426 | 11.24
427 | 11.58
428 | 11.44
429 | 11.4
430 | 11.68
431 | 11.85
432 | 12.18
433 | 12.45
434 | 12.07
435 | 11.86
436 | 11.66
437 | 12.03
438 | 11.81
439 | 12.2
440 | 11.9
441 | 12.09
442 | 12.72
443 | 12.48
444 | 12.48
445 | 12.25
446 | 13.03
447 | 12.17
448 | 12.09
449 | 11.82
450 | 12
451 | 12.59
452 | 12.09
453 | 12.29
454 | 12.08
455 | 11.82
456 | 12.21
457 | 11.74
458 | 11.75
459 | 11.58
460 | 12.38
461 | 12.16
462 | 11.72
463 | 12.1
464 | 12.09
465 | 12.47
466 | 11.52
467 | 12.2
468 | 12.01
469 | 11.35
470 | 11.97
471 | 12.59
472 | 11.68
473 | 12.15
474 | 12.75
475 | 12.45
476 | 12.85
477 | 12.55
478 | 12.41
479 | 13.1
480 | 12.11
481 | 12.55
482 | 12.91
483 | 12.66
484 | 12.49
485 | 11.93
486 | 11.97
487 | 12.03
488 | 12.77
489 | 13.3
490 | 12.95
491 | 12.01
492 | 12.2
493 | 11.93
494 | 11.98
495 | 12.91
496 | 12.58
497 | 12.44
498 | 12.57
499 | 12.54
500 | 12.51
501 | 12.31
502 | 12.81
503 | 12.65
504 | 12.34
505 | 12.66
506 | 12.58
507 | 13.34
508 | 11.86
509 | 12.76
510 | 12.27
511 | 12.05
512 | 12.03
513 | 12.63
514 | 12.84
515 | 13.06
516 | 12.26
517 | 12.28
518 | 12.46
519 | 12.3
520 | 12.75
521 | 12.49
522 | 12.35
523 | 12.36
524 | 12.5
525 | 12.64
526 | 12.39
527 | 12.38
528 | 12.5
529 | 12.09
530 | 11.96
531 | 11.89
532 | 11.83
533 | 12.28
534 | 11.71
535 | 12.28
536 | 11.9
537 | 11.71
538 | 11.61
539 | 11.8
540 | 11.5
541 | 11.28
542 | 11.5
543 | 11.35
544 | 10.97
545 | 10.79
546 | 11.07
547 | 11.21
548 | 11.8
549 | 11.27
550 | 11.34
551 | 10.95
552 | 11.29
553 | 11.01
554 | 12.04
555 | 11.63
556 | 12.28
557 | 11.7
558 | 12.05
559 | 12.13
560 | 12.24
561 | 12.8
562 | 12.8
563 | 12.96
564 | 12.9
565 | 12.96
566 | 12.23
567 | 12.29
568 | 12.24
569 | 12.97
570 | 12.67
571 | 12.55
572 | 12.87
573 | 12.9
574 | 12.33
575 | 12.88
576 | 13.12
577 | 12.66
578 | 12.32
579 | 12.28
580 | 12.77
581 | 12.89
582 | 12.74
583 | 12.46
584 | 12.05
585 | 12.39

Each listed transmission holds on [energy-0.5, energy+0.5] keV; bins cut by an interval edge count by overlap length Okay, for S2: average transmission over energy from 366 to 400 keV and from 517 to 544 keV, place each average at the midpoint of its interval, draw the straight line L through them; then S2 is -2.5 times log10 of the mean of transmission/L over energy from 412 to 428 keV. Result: 0.20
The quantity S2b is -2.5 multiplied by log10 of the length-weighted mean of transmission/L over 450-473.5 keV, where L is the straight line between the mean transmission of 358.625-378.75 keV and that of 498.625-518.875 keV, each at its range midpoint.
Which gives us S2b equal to 0.074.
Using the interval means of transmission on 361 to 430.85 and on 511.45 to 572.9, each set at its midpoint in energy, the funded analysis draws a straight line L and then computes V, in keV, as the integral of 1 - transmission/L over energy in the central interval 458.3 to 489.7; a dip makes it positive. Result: -3.05 keV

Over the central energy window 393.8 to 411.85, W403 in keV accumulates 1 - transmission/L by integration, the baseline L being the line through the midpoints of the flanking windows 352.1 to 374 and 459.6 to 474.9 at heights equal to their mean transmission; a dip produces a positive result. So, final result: 8.9 keV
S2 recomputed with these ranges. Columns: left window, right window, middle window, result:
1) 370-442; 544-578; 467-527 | -0.11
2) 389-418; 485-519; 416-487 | -0.20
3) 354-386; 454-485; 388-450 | 0.30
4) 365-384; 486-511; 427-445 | 0.06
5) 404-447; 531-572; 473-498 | -0.14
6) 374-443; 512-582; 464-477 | -0.12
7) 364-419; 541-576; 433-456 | -0.16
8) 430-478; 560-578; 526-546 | 0.07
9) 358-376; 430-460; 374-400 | 0.27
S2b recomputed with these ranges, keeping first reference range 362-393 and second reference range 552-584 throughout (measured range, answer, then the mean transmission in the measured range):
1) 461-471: 0.03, 12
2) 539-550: 0.10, 11.3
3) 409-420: 0.49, 7.82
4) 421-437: 0.08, 11.4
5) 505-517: -0.01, 12.5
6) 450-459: 0.03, 12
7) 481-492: -0.01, 12.5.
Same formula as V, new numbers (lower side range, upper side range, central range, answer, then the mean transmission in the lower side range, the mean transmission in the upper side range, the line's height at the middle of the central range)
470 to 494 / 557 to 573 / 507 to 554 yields 2.0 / 12.4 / 12.6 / 12.5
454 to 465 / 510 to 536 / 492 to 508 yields -0.4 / 12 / 12.3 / 12.2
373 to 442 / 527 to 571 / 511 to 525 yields -1.2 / 9.85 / 11.9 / 11.5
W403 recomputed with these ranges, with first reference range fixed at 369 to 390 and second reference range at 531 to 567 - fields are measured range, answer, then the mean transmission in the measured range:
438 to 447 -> -0.26 keV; 12.3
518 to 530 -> -0.56 keV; 12.4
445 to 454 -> -0.20 keV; 12.2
